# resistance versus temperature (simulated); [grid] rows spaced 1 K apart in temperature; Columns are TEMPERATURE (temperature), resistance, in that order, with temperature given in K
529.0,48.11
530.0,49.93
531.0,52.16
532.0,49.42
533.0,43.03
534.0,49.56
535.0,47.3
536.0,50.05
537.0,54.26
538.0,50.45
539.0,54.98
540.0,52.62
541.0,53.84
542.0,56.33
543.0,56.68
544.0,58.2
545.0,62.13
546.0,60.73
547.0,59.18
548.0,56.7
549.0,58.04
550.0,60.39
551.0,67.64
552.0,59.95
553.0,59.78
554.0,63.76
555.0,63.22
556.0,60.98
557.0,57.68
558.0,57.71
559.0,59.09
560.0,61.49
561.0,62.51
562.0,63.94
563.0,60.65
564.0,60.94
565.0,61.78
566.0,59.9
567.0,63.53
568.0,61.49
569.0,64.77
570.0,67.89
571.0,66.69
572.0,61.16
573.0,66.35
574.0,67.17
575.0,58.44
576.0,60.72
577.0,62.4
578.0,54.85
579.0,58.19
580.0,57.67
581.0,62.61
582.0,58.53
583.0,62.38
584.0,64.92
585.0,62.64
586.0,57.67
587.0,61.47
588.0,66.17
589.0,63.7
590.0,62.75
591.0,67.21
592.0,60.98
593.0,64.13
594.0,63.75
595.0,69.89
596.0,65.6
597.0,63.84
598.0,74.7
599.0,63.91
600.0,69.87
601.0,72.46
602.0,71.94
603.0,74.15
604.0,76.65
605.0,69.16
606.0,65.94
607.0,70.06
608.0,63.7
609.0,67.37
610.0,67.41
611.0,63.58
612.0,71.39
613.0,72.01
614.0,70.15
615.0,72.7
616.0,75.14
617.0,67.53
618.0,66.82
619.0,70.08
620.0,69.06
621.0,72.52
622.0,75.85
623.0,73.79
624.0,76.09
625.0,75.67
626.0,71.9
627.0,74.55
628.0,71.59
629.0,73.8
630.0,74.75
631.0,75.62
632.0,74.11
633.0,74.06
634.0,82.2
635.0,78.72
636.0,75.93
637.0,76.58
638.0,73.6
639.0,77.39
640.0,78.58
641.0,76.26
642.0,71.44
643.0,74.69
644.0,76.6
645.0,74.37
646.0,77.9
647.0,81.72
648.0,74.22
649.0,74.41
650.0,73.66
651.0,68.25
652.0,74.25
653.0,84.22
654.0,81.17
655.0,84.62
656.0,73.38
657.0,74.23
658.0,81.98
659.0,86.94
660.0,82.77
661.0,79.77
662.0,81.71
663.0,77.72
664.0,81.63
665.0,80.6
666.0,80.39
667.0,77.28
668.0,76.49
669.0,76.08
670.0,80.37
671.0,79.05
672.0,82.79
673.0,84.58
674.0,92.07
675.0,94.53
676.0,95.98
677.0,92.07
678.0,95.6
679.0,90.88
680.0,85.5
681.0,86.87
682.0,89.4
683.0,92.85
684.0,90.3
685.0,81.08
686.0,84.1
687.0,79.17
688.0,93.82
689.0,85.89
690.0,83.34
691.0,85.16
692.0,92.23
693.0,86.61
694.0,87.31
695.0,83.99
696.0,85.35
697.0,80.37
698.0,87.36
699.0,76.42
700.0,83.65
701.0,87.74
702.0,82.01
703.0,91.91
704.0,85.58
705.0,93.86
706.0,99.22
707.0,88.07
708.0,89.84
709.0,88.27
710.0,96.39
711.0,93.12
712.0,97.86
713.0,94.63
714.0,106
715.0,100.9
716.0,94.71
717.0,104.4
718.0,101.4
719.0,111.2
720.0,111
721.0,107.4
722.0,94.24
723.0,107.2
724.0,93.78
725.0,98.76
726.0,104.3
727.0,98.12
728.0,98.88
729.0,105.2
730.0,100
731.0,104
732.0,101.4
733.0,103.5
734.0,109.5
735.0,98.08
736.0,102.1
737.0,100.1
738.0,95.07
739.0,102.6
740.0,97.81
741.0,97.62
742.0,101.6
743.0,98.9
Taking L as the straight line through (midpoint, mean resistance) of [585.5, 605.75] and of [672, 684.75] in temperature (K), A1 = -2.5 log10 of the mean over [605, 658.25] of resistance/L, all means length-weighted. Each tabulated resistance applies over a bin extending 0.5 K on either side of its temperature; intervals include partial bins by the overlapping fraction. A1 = 0.05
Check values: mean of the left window 67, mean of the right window 90.4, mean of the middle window 73.8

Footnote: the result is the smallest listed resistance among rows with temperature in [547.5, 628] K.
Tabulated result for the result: 54.85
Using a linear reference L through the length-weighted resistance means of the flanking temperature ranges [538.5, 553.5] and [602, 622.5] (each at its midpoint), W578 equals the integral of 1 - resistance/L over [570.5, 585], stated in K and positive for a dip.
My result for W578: 0.5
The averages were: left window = 58.5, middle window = 61.6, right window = 70.1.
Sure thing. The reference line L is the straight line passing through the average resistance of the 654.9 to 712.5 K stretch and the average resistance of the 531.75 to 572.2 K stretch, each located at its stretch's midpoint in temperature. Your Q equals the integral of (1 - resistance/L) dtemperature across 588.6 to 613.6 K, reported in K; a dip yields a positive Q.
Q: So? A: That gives 0.32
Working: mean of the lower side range 58.6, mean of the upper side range 85.8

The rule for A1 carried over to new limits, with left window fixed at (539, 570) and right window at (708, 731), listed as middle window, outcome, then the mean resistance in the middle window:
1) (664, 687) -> 0.049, 85.6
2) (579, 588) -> 0.104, 61.1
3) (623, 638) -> 0.047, 75.3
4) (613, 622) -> 0.068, 70.9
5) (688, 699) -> 0.099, 85.7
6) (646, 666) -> 0.080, 78.8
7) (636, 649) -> 0.076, 76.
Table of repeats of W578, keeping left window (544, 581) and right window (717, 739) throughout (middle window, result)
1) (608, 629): 1.1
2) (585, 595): 0.7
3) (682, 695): 0.8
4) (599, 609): 0.2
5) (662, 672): 0.9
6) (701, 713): 0.7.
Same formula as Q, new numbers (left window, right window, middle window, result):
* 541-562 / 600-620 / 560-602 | 1.0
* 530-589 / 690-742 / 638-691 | 1.3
